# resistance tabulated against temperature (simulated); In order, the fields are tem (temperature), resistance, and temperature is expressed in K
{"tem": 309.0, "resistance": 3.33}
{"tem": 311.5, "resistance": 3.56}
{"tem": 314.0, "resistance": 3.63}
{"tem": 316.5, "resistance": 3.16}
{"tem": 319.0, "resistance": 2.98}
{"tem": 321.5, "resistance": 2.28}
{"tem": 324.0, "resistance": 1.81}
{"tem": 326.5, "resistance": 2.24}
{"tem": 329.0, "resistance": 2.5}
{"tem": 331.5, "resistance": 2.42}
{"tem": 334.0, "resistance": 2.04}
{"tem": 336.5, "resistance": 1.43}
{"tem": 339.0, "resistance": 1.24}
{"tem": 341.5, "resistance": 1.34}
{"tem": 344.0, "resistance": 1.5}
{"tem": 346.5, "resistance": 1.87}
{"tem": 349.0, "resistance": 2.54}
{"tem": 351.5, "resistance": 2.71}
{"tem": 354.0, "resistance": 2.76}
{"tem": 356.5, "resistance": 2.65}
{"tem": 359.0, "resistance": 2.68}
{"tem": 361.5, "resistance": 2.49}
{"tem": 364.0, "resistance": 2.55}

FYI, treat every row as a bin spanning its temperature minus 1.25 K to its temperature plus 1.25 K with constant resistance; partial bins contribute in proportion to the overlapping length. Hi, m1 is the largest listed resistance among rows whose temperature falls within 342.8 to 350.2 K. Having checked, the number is 2.54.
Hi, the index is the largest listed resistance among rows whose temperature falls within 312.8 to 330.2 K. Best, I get 3.63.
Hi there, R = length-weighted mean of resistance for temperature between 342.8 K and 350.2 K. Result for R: 1.97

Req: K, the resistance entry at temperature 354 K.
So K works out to 2.76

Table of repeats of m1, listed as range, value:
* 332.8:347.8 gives 2.04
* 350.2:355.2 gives 2.76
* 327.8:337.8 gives 2.5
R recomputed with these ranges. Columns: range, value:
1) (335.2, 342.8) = 1.34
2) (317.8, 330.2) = 2.36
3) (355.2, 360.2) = 2.67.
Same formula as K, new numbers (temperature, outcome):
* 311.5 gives 3.56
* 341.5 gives 1.34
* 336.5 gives 1.43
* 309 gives 3.33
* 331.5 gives 2.42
